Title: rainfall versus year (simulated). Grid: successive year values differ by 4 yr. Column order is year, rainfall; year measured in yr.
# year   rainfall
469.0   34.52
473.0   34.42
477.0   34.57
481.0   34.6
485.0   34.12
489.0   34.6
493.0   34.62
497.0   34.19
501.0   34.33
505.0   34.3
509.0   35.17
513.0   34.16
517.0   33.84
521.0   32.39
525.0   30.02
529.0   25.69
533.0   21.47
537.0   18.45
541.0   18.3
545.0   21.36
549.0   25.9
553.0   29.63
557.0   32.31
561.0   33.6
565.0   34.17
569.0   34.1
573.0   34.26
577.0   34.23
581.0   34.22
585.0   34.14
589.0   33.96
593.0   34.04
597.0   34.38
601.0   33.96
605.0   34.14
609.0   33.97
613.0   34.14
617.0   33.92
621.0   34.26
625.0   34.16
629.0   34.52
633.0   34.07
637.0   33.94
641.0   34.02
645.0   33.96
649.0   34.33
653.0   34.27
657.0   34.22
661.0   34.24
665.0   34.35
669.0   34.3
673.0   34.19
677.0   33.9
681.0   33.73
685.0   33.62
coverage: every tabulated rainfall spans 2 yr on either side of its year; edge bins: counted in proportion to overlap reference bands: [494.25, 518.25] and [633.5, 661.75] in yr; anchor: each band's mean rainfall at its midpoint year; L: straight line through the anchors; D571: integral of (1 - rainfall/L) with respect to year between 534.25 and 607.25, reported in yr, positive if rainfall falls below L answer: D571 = 7.4 yr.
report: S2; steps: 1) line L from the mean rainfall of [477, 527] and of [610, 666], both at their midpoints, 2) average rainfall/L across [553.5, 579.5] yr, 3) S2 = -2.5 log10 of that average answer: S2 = 0.02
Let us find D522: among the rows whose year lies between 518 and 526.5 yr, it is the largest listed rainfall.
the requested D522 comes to 32.39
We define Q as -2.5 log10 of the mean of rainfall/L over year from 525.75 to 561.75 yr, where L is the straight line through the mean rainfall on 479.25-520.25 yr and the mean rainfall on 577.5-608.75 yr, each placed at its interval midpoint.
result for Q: 0.34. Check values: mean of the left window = 34.3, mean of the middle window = 25.1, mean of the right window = 34.1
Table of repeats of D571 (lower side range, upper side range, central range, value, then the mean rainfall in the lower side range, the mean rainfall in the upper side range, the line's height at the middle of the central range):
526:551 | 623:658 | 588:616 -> -4.2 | 22.2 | 34.2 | 29.6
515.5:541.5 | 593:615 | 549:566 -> -1.4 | 26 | 34.1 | 29.1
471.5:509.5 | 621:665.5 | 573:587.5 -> 0.0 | 34.5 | 34.2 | 34.3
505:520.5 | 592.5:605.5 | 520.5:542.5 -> 6.6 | 34.2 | 34.1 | 34.2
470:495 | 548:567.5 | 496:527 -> -0.2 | 34.5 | 31.5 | 33.3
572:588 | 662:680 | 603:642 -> 0.1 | 34.2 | 34.2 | 34.2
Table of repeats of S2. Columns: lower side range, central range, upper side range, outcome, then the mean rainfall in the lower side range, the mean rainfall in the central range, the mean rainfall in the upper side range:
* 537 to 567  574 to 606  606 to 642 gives -0.11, 27.3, 34.1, 34.1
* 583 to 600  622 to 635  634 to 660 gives 0.00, 34.1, 34.3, 34.1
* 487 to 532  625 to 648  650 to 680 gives -0.01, 32.8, 34.1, 34.2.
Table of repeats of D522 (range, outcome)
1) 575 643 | 34.52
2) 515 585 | 34.26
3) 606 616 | 34.14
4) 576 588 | 34.23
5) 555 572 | 34.17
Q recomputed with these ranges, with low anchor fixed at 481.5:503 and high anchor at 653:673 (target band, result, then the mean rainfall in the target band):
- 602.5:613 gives 0.01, 34.1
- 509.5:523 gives 0.02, 33.7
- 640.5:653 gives 0.00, 34.1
